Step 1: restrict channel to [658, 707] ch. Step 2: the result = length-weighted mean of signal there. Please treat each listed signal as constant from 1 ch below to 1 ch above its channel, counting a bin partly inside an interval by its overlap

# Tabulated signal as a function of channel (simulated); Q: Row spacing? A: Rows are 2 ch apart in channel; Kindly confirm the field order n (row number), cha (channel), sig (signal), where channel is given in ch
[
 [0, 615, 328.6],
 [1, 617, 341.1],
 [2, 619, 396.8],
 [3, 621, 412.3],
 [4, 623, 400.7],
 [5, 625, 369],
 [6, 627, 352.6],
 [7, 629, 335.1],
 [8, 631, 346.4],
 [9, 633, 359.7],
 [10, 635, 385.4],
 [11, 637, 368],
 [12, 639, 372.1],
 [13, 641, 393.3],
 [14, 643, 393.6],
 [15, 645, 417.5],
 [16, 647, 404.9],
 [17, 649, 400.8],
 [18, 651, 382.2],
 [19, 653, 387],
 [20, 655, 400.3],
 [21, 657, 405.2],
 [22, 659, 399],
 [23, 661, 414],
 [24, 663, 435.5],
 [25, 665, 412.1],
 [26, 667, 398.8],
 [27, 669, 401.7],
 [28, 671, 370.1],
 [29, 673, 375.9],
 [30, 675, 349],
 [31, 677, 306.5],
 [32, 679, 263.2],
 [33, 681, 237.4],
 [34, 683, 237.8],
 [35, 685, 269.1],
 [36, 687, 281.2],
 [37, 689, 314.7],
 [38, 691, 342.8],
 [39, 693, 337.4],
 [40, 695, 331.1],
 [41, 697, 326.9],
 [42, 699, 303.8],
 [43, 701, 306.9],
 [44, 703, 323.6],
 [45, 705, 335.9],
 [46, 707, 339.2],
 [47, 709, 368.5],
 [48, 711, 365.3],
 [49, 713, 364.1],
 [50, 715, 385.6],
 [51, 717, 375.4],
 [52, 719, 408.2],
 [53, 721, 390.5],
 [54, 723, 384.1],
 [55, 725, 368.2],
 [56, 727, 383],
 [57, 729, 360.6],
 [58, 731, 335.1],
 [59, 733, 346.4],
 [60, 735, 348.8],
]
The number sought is 336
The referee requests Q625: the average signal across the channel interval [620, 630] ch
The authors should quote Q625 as 374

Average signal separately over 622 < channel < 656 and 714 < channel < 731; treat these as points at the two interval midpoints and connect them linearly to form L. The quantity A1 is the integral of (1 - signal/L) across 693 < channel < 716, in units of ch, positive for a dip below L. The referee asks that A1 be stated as 2.3 ch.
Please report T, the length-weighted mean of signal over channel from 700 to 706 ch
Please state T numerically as 322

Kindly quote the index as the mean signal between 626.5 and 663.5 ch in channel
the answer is 387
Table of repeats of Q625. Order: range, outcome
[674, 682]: 289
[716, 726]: 385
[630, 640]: 366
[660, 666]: 421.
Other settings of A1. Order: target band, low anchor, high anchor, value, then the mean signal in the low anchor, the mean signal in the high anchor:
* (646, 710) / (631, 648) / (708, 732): 5.2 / 384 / 374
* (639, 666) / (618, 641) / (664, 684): -3.7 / 373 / 335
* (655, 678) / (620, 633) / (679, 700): -4.6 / 369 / 297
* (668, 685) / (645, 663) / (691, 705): 2.3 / 402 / 324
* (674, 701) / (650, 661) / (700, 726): 5.5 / 396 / 363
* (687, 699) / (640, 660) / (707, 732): 1.8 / 398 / 373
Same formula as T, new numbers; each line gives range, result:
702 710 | 342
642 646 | 406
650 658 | 394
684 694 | 309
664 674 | 392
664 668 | 405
